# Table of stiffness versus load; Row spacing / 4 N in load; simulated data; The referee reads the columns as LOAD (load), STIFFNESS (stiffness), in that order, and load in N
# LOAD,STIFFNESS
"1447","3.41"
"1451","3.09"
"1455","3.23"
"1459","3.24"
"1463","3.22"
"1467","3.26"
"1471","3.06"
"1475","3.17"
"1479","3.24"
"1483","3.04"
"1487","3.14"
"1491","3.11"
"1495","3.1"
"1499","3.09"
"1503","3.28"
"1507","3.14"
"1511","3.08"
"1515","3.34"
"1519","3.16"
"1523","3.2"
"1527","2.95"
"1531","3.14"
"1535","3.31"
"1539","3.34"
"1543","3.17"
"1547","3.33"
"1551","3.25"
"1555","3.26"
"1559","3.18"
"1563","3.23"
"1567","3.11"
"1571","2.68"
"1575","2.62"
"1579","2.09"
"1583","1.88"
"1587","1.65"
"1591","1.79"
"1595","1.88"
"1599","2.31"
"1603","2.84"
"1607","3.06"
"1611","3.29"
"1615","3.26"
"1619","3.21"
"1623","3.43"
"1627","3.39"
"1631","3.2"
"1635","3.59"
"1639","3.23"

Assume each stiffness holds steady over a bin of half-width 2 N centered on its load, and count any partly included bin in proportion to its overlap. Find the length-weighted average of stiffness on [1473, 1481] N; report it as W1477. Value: 3.21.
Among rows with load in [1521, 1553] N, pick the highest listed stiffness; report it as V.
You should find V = 3.34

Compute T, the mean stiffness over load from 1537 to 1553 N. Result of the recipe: 3.27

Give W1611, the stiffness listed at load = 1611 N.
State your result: 3.29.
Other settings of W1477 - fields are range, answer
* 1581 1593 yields 1.77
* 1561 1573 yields 3.01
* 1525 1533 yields 3.04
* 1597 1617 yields 2.95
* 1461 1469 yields 3.24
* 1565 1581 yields 2.62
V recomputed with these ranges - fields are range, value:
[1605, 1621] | 3.29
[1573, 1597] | 2.62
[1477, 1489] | 3.24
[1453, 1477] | 3.26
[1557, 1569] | 3.23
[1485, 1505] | 3.28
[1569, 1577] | 2.68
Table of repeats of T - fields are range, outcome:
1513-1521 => 3.25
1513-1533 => 3.16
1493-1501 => 3.09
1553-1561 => 3.22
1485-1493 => 3.12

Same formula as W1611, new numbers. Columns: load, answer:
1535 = 3.31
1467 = 3.26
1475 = 3.17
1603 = 2.84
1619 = 3.21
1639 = 3.23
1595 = 1.88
